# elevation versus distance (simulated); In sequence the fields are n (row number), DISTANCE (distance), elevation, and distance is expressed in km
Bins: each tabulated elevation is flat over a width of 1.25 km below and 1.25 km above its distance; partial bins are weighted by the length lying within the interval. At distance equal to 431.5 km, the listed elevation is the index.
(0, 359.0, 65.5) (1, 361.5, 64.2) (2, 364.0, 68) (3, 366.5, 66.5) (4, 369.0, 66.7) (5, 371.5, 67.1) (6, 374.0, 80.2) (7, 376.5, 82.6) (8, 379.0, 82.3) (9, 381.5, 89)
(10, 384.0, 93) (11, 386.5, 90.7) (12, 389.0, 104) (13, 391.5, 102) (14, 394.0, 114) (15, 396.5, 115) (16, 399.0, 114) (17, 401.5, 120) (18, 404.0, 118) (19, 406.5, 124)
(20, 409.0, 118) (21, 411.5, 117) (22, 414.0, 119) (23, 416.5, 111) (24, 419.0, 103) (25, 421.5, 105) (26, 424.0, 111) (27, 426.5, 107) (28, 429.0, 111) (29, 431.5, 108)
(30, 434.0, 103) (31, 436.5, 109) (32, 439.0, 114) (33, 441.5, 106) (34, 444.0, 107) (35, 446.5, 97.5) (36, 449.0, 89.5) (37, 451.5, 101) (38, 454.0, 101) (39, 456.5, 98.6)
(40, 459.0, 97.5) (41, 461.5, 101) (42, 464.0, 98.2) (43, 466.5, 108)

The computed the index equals 108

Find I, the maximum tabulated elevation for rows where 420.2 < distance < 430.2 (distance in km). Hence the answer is 111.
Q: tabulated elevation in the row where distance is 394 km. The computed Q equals 114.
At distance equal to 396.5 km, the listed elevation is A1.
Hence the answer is 115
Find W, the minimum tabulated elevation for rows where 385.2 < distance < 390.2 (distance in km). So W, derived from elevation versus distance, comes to 90.7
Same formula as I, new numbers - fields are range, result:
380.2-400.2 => 115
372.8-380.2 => 82.6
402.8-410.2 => 124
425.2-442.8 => 114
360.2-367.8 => 68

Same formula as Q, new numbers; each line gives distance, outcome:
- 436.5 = 109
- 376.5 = 82.6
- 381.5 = 89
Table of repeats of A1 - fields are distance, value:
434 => 103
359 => 65.5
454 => 101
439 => 114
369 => 66.7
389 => 104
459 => 97.5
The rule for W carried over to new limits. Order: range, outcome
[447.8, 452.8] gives 89.5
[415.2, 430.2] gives 103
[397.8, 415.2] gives 114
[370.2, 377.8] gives 67.1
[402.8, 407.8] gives 118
